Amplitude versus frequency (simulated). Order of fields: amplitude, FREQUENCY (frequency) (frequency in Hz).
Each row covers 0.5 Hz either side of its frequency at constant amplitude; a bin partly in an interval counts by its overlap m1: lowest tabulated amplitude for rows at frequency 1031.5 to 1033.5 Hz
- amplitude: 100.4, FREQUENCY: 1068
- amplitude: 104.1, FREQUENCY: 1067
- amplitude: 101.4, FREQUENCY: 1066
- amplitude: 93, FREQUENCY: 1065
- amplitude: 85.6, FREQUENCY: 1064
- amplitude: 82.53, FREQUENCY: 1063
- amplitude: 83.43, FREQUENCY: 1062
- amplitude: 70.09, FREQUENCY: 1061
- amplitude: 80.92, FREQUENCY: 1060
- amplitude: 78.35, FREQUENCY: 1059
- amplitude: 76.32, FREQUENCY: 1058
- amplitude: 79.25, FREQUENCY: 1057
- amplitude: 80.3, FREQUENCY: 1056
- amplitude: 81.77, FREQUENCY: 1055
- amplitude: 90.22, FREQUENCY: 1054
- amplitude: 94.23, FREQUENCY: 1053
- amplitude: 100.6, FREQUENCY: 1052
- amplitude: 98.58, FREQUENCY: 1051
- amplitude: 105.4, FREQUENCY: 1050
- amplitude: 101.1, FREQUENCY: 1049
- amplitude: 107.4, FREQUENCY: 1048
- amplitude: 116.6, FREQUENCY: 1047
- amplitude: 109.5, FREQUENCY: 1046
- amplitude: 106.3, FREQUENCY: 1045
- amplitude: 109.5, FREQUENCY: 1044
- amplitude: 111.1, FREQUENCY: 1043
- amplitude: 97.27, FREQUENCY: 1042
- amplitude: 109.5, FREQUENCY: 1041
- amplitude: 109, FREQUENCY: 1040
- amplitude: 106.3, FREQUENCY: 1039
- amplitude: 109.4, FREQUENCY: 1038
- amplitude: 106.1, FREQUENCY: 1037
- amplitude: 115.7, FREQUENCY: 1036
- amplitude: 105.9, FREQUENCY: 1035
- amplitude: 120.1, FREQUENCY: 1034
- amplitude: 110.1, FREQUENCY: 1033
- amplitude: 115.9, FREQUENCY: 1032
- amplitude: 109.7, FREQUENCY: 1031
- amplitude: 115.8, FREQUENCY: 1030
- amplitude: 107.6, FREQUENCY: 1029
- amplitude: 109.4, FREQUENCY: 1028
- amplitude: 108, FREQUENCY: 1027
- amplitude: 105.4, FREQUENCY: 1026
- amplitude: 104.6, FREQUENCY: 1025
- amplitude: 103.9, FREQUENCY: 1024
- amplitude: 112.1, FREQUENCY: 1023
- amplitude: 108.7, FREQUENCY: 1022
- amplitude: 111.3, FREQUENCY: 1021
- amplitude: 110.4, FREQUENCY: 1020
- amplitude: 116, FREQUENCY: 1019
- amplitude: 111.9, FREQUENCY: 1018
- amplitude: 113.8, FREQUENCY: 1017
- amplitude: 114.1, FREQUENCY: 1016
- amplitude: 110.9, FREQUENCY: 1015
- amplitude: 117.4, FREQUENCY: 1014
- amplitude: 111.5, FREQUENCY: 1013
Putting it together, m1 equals 110.1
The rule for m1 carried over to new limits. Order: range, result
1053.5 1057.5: 79.25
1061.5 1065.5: 82.53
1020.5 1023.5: 108.7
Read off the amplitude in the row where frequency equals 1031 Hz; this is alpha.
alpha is 109.7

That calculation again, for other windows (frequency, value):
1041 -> 109.5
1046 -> 109.5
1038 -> 109.4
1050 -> 105.4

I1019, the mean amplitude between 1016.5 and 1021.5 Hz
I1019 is 113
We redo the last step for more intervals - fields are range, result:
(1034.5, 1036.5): 111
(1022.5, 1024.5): 108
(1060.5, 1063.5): 78.7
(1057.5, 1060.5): 78.5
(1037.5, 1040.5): 108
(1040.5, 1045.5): 107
